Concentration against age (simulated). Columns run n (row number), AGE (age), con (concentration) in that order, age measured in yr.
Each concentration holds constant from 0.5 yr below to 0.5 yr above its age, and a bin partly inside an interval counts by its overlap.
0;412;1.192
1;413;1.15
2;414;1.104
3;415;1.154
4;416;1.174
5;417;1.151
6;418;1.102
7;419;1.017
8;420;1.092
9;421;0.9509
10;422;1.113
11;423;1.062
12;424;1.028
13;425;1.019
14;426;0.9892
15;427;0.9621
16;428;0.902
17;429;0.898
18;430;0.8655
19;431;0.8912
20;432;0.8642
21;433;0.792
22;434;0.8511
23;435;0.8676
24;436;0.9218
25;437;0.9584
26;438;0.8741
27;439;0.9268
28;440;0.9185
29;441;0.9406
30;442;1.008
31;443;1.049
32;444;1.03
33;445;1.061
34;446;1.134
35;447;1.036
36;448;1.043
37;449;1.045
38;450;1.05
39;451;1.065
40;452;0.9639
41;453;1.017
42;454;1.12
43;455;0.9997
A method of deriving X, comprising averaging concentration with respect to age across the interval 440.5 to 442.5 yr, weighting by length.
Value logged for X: 0.974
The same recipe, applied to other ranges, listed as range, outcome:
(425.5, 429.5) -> 0.938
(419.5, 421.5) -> 1.02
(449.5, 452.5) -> 1.03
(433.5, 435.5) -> 0.859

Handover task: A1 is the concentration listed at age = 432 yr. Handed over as 0.8642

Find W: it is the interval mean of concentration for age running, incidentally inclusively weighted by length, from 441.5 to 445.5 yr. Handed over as 1.04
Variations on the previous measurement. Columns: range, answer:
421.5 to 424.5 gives 1.07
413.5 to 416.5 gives 1.14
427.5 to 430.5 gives 0.889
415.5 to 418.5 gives 1.14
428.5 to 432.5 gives 0.88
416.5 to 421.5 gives 1.06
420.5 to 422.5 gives 1.03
